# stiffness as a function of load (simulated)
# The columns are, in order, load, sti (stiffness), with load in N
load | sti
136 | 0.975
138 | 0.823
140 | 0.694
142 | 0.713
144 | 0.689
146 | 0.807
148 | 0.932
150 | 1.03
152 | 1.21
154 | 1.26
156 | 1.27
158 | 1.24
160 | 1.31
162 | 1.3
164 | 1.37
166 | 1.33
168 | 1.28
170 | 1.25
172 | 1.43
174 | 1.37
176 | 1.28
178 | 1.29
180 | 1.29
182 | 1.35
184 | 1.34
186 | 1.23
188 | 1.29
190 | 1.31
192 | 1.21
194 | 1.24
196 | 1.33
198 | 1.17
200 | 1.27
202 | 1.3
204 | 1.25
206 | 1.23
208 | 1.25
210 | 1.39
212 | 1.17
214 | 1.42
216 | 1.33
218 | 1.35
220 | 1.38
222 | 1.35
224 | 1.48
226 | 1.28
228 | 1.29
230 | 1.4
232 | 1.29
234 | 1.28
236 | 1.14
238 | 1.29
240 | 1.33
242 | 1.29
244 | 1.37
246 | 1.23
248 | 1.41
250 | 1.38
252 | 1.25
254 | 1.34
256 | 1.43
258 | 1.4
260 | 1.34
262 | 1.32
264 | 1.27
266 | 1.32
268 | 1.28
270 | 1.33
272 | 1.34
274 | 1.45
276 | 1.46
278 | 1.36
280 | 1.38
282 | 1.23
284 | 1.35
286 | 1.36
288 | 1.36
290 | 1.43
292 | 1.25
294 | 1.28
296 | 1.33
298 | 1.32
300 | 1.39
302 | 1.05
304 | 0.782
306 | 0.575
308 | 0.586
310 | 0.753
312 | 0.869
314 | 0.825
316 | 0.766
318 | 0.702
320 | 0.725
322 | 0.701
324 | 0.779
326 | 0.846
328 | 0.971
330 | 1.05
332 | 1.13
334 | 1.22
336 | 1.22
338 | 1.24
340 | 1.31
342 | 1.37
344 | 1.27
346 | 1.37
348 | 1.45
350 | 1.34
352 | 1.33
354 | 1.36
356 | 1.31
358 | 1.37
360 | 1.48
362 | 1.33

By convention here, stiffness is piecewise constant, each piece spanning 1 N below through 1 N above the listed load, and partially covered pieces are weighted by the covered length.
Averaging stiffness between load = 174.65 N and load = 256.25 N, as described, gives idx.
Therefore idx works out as 1.3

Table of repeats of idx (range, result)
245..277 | 1.35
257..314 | 1.21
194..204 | 1.26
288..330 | 0.959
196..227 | 1.31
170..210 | 1.29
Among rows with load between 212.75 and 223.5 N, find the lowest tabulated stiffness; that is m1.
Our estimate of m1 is 1.33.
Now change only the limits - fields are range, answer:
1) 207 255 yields 1.14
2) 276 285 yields 1.23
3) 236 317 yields 0.575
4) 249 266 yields 1.25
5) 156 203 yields 1.17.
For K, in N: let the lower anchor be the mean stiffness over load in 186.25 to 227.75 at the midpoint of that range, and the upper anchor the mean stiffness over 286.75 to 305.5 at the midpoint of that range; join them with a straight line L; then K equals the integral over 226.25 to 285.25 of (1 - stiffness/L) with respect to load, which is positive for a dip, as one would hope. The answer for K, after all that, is -3.3 N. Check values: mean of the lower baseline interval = 1.3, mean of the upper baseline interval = 1.23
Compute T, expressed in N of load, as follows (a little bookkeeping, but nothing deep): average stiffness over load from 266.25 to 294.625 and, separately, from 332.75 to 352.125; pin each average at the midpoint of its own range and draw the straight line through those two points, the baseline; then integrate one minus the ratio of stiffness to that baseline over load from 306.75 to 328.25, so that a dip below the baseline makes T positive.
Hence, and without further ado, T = 9.1 N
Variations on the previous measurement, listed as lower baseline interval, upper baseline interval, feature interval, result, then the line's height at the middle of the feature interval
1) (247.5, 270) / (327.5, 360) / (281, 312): 4.4 N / 1.31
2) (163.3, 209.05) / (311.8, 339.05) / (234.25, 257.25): -3.6 N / 1.14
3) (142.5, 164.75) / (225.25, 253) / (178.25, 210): -1.9 N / 1.2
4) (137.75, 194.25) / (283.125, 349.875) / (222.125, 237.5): -2.3 N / 1.14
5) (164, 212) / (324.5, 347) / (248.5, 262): -1.3 N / 1.24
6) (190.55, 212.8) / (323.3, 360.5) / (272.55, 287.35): -1.5 N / 1.24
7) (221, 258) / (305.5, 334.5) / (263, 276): -2.3 N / 1.14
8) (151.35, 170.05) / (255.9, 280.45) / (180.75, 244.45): 1.0 N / 1.32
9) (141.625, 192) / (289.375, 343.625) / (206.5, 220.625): -2.1 N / 1.15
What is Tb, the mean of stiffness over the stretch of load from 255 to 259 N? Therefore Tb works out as 1.42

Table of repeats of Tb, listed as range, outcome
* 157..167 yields 1.31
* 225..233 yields 1.31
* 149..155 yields 1.17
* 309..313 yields 0.811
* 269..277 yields 1.4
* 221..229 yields 1.35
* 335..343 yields 1.29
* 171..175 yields 1.4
